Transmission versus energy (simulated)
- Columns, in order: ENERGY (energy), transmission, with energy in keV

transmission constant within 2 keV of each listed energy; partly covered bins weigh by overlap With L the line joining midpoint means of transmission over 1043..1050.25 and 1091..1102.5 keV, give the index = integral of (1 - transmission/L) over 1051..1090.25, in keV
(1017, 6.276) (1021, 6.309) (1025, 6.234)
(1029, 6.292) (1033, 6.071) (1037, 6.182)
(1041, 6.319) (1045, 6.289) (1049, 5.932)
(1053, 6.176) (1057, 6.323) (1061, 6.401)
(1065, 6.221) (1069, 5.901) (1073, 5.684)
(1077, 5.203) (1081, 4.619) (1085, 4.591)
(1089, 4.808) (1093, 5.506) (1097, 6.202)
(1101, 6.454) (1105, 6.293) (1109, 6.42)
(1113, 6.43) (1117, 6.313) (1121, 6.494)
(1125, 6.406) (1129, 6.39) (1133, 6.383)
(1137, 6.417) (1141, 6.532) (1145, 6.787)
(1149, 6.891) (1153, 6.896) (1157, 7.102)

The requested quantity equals 3.1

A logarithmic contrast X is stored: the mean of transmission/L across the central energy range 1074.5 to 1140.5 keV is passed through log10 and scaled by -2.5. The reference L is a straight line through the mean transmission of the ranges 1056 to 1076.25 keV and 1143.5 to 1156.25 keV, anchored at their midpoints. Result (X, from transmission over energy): 0.092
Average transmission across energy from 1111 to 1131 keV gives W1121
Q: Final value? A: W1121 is 6.41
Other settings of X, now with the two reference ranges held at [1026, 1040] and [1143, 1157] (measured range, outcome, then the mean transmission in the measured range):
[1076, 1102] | 0.23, 5.3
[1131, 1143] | 0.06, 6.44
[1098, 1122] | 0.04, 6.39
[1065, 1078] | 0.13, 5.72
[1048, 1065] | 0.02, 6.23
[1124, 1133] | 0.06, 6.39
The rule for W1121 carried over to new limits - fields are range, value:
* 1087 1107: 5.85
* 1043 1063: 6.22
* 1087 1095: 5.16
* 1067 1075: 5.79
